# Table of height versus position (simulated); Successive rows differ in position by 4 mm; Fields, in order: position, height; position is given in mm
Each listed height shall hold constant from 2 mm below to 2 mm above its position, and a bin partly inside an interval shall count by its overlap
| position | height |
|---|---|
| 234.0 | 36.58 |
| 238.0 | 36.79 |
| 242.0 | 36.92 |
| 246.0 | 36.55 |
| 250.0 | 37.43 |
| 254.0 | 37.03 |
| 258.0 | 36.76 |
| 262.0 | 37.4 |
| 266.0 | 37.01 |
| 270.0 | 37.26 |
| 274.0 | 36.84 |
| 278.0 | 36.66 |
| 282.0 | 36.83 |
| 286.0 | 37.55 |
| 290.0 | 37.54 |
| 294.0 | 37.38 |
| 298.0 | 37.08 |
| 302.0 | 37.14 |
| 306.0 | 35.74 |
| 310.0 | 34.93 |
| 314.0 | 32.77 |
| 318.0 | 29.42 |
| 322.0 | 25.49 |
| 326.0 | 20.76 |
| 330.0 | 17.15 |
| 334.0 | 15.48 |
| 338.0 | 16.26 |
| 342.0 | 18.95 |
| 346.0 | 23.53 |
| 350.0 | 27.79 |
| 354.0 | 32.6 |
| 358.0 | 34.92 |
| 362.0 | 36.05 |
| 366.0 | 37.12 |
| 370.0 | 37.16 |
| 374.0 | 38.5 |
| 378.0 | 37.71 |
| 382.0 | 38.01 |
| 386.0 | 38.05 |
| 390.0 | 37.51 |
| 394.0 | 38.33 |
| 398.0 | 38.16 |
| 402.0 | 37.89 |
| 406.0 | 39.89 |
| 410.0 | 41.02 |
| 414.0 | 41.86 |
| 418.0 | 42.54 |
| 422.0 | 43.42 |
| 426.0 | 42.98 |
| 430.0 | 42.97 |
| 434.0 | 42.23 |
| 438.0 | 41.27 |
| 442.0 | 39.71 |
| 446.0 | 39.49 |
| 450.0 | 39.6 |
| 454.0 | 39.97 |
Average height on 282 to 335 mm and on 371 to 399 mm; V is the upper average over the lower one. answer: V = 1.2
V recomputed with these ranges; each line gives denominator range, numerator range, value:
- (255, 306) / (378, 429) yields 1.08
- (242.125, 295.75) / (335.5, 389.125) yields 0.86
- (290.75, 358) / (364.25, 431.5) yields 1.41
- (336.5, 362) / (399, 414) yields 1.49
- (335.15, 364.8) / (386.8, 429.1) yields 1.49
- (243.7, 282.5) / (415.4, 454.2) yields 1.12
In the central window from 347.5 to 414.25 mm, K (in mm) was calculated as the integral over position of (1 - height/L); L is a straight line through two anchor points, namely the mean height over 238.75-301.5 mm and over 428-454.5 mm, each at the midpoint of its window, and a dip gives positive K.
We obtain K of 4.26 mm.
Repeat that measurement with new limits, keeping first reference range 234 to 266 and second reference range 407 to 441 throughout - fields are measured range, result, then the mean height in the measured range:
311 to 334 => 8.5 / 24.7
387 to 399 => 0.9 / 38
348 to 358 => 2.2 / 31.1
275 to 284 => 0.3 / 36.8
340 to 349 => 4.0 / 22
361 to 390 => 2.2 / 37.6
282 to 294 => 0.2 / 37.4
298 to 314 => 1.2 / 35.7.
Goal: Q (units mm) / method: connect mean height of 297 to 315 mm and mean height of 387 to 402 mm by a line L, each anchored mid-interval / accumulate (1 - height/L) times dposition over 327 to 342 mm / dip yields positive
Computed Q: 8.0 mm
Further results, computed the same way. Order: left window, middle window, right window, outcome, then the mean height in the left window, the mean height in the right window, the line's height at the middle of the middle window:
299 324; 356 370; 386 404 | -0.08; 32.8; 38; 36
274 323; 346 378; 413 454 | 3.22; 35.1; 41.5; 38.1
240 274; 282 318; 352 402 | 1.09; 37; 37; 37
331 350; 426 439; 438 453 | -1.77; 19.5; 39.8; 37.3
